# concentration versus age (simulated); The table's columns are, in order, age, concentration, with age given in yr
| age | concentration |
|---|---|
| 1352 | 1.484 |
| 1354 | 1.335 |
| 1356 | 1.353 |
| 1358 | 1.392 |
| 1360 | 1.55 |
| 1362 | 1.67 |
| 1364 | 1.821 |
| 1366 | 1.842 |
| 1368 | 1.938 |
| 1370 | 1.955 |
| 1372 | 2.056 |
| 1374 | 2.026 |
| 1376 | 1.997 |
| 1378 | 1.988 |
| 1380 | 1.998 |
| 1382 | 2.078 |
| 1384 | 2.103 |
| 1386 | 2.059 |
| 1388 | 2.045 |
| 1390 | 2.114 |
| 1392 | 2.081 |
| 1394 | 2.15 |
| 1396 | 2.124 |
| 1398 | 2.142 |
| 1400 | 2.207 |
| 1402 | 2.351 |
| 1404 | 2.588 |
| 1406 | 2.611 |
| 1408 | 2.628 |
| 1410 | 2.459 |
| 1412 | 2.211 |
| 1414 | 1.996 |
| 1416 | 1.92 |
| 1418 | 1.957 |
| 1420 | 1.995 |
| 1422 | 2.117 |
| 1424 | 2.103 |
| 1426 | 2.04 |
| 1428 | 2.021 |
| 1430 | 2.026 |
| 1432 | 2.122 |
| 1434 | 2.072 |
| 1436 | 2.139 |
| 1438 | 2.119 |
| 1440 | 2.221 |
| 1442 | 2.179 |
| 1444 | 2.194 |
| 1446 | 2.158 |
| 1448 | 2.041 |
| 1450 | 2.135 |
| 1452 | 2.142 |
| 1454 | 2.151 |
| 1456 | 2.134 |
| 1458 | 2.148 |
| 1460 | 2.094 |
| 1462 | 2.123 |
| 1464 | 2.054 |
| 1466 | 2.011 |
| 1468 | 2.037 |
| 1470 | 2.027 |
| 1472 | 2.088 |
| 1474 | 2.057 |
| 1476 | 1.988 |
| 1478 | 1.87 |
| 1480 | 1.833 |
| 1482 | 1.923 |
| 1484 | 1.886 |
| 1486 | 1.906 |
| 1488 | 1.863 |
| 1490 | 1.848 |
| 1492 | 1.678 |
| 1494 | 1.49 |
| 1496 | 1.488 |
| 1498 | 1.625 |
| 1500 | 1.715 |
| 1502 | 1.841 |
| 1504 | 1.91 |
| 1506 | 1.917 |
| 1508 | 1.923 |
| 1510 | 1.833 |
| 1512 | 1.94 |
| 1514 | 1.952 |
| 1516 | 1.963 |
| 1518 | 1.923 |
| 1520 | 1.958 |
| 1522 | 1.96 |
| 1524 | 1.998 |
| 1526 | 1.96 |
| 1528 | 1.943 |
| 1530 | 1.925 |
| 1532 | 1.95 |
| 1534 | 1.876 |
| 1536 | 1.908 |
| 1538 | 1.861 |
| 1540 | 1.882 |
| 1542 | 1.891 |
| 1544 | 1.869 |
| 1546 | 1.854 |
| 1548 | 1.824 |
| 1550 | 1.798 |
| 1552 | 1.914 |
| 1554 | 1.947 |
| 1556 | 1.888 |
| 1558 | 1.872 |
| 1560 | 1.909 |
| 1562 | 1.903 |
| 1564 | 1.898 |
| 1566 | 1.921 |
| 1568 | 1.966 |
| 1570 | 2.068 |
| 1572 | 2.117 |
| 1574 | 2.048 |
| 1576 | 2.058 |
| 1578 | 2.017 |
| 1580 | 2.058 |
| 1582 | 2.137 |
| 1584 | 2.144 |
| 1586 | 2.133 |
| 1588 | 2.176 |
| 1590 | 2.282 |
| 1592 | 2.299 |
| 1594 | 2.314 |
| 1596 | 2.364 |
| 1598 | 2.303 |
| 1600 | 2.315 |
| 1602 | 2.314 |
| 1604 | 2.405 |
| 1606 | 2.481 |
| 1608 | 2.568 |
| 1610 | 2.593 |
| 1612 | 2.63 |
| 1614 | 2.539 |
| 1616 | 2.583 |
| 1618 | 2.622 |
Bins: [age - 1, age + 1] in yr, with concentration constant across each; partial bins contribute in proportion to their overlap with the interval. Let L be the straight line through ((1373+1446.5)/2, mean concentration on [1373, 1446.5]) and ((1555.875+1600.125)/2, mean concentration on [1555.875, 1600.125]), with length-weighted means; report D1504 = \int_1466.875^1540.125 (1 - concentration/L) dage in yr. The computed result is 8.0 yr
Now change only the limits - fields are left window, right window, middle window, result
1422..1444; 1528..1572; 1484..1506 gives 2.8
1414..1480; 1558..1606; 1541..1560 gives 2.2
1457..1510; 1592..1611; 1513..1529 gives 0.8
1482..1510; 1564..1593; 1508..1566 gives 0.8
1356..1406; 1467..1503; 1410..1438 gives -1.9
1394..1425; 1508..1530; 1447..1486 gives 0.8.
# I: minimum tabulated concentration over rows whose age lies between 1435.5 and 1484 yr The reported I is 1.833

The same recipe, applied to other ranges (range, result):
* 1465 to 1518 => 1.488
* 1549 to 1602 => 1.798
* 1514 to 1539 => 1.861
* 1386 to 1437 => 1.92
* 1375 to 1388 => 1.988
